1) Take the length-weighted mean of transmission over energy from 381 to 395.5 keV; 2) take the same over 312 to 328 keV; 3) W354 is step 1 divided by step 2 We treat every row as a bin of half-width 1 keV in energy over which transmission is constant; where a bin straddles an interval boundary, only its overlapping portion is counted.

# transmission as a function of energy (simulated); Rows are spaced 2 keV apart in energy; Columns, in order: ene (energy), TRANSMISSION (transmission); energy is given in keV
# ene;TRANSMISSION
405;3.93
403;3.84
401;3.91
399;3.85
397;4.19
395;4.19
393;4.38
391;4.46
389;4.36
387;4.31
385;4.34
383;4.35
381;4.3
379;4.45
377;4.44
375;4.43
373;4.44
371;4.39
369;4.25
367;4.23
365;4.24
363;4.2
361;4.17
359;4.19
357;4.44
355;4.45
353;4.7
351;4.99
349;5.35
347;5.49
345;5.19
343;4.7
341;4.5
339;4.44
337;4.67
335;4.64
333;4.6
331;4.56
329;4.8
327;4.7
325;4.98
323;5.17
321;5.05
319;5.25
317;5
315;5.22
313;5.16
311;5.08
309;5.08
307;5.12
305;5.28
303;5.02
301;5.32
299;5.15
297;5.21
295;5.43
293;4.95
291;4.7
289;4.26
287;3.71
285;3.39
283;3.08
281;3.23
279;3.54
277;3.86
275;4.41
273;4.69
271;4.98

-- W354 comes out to 0.86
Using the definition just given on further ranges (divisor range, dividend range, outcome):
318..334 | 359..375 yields 0.88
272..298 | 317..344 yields 1.14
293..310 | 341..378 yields 0.88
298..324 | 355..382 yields 0.84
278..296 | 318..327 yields 1.26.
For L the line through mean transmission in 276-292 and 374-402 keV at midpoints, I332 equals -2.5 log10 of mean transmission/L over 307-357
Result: -0.23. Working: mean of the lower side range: 3.72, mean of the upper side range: 4.28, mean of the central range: 4.9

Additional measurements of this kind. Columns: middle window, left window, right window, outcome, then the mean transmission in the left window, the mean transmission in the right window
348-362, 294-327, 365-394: 0.01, 5.14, 4.36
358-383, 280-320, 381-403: 0.01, 4.73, 4.22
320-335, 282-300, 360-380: -0.10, 4.43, 4.32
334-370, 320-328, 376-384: 0.02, 4.97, 4.38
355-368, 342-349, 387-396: 0.15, 5.16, 4.34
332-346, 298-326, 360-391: 0.03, 5.13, 4.33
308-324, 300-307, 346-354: 0.01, 5.19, 5.13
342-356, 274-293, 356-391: -0.19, 3.86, 4.33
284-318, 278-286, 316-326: -0.17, 3.31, 5.09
